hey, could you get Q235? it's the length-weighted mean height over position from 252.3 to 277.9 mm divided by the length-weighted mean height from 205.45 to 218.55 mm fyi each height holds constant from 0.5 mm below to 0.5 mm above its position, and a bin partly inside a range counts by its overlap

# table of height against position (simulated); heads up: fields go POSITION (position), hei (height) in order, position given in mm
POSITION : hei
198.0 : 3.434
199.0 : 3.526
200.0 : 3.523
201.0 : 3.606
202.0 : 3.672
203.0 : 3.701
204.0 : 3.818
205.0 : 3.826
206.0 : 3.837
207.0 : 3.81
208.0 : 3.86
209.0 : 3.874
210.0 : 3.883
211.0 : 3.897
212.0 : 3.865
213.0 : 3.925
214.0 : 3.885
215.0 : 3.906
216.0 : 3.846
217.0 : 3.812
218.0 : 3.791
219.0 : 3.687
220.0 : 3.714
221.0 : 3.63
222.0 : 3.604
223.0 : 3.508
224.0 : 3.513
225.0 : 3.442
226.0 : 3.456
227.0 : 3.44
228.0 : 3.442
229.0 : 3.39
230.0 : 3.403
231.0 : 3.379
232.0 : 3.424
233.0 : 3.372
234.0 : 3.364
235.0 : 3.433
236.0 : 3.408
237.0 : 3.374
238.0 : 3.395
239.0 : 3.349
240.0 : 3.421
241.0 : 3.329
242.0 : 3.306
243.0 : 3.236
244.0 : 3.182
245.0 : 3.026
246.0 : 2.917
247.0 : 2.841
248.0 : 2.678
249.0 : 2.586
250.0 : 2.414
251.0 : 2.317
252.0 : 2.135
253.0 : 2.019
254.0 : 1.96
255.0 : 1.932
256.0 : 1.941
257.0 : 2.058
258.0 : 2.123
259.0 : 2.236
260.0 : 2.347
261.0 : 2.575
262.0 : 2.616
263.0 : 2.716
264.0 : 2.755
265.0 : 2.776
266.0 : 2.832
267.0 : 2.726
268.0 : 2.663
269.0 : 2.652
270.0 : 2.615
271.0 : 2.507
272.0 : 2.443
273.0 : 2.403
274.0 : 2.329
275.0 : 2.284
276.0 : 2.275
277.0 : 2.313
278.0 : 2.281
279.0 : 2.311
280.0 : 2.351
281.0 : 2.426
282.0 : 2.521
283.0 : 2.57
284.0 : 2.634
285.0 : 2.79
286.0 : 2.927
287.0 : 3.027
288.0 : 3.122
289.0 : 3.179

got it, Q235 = 0.62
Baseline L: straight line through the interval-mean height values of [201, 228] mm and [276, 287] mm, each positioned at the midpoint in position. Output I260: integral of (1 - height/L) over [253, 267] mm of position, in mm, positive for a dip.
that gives 2.5 mm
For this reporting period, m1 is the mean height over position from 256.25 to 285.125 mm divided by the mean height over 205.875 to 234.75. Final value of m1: 0.68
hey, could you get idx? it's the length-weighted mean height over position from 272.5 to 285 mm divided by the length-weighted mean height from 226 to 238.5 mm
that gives 0.71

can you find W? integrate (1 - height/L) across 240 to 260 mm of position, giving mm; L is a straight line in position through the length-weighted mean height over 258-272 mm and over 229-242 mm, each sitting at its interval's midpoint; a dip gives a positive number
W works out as 3.05 mm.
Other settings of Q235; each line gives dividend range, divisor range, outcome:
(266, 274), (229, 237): 0.76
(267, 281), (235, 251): 0.79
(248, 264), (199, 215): 0.60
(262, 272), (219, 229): 0.76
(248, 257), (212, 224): 0.58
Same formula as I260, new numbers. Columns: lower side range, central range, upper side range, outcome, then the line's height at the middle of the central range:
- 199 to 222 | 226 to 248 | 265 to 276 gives -0.41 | 3.23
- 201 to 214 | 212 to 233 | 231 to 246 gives -0.17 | 3.58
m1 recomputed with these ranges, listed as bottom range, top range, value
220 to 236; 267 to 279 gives 0.71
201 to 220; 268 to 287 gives 0.65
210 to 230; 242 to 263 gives 0.68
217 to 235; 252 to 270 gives 0.69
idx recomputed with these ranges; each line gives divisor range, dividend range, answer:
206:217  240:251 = 0.76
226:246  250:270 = 0.72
